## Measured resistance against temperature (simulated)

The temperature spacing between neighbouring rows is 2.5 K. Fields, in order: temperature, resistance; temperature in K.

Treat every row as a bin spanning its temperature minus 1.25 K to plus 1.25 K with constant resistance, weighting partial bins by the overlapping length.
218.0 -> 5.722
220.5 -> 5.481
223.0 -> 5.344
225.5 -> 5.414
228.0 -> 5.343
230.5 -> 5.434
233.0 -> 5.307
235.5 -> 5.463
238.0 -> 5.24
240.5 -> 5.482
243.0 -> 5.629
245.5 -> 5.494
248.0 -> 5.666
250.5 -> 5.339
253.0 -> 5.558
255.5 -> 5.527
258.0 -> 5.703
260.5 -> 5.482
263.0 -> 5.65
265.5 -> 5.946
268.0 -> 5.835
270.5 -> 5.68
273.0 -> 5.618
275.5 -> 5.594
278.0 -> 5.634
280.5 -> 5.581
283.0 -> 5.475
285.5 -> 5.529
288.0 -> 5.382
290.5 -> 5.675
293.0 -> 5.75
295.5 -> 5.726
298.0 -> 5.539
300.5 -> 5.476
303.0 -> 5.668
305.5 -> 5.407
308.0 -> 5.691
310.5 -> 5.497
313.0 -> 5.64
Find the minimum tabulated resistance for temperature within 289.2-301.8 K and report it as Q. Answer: 5.476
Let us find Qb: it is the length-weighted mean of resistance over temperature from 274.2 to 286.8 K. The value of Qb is 5.56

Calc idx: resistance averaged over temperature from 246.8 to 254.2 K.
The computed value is 5.52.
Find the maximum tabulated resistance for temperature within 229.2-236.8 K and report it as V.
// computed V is 5.463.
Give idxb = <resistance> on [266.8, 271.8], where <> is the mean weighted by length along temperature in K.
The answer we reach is 5.76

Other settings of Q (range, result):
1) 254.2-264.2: 5.482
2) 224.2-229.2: 5.343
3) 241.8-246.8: 5.494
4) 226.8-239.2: 5.24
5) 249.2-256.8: 5.339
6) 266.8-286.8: 5.475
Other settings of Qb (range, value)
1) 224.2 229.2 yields 5.38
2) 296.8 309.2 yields 5.56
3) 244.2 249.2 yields 5.58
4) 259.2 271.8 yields 5.72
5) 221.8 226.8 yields 5.38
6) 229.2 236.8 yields 5.4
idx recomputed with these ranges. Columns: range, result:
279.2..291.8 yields 5.53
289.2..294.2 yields 5.71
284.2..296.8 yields 5.61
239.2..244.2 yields 5.55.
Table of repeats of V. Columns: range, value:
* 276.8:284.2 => 5.634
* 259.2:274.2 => 5.946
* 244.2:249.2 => 5.666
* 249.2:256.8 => 5.558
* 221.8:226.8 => 5.414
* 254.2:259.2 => 5.703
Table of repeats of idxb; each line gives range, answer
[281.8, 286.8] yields 5.5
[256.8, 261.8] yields 5.59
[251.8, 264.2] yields 5.58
